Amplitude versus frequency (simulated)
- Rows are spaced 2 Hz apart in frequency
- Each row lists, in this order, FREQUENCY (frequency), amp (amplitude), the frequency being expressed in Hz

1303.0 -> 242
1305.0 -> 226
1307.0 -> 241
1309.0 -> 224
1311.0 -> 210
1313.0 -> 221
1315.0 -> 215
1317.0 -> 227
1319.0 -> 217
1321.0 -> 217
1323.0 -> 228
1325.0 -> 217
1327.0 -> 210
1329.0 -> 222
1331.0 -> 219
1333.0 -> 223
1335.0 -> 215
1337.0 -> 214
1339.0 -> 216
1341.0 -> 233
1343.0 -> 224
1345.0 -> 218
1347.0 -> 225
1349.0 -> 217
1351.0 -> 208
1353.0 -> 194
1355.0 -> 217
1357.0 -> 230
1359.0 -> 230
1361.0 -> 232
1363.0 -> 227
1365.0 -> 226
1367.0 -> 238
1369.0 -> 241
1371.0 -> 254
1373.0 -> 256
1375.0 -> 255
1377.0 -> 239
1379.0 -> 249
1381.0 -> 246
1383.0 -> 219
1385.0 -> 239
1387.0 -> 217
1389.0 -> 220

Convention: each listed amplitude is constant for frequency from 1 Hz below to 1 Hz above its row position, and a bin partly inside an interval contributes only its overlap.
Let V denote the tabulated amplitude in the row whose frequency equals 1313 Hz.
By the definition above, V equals 221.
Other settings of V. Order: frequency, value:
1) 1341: 233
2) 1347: 225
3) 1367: 238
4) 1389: 220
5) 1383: 219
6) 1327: 210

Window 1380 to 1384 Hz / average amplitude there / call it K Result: 232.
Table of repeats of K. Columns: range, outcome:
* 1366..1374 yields 247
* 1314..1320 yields 220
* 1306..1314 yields 224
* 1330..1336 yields 219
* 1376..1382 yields 245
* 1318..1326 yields 220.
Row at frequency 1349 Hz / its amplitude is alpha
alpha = 217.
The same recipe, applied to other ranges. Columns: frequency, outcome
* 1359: 230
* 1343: 224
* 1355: 217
